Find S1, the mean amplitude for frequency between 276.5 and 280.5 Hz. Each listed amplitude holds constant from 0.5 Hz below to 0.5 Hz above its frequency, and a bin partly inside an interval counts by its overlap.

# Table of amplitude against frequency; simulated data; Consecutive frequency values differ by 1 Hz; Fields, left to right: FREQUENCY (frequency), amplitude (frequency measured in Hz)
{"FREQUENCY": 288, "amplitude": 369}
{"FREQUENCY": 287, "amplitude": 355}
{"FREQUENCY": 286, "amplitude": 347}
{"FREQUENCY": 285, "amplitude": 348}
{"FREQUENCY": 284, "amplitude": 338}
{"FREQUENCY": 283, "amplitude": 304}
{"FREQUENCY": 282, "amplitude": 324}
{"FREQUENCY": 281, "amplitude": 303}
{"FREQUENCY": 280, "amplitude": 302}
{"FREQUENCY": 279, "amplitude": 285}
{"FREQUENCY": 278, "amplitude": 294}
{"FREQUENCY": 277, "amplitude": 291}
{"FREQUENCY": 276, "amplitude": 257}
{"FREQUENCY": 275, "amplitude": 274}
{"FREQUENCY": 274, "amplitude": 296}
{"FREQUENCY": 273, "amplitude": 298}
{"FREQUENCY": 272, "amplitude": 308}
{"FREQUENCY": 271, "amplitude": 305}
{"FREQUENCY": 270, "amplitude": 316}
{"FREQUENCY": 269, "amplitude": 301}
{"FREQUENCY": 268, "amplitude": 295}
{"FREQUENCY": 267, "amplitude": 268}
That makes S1 293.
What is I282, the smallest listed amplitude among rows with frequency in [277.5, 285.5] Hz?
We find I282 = 285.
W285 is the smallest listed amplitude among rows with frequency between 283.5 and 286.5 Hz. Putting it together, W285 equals 338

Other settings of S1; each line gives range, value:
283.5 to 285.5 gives 343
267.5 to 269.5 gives 298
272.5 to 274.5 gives 297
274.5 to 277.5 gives 274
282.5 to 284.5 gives 321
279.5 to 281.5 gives 302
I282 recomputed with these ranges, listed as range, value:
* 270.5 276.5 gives 257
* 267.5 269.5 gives 295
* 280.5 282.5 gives 303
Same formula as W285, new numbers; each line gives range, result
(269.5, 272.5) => 305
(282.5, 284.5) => 304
